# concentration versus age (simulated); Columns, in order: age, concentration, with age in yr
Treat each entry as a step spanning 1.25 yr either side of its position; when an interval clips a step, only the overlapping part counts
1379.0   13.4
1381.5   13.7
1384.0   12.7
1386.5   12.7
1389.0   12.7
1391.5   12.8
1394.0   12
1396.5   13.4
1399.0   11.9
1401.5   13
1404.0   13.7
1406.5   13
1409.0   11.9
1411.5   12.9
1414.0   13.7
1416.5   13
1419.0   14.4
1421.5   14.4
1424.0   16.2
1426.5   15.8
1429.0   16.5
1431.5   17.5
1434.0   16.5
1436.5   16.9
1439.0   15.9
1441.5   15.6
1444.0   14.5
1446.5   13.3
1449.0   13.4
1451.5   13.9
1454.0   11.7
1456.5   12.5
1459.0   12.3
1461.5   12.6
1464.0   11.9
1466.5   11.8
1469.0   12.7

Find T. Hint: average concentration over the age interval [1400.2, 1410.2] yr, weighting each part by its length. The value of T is 12.9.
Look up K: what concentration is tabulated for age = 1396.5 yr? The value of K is 13.4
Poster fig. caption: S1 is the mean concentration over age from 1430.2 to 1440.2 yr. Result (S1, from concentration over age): 16.7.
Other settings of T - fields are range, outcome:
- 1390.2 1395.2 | 12.4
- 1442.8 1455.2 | 13.4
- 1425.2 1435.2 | 16.6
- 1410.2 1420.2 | 13.5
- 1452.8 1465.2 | 12.2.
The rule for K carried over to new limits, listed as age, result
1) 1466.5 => 11.8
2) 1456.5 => 12.5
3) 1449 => 13.4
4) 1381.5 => 13.7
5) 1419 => 14.4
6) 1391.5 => 12.8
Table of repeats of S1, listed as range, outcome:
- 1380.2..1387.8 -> 13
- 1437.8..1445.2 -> 15.3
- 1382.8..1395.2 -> 12.6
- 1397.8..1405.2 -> 12.9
